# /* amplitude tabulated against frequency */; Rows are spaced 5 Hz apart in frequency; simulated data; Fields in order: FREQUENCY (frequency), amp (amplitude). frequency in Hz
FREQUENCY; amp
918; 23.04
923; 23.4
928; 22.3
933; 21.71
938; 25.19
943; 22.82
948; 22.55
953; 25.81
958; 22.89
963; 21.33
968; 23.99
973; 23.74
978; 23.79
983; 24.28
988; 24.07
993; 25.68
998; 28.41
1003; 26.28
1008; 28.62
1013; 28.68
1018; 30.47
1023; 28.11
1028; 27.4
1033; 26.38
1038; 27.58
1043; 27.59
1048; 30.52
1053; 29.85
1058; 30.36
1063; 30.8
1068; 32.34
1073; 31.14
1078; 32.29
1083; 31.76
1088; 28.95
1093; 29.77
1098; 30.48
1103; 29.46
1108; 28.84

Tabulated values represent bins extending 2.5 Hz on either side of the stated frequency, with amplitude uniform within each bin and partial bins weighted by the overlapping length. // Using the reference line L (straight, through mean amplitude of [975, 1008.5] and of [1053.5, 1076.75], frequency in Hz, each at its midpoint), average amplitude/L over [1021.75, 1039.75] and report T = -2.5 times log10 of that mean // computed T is 0.05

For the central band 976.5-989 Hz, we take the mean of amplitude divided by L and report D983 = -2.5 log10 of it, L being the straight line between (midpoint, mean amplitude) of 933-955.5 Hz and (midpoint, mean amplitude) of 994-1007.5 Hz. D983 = 0.09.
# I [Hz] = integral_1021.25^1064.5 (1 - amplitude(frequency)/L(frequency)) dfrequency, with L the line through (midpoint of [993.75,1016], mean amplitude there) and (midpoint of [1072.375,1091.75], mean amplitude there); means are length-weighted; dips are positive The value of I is 1.0 Hz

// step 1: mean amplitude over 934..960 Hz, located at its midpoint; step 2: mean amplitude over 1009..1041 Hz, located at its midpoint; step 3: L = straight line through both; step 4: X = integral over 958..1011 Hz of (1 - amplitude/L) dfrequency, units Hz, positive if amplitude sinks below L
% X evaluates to 1.9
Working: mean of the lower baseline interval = 23.7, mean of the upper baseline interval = 28.1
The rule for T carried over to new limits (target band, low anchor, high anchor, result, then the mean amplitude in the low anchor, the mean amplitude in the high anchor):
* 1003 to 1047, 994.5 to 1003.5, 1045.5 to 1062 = 0.03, 27.4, 30.3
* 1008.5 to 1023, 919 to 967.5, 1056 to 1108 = -0.08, 23.1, 30.6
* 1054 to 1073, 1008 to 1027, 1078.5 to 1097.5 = -0.04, 28.9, 30.4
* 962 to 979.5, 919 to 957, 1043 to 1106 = 0.08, 23.4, 30.5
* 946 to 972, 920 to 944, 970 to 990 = 0.01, 23.1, 24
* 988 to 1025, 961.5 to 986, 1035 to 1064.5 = -0.07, 23.5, 29.4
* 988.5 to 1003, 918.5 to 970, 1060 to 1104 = -0.02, 23.2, 30.8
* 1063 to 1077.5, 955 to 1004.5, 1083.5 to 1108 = -0.11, 24.4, 29.8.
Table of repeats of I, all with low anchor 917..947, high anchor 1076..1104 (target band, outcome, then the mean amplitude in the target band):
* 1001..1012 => -0.46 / 27.7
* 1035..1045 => 0.21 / 27.5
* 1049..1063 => -0.68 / 30.3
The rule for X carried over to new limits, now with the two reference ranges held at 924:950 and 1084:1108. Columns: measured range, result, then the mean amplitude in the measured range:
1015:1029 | -1.18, 28.8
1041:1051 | -0.57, 29.2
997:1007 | -0.65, 27.4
